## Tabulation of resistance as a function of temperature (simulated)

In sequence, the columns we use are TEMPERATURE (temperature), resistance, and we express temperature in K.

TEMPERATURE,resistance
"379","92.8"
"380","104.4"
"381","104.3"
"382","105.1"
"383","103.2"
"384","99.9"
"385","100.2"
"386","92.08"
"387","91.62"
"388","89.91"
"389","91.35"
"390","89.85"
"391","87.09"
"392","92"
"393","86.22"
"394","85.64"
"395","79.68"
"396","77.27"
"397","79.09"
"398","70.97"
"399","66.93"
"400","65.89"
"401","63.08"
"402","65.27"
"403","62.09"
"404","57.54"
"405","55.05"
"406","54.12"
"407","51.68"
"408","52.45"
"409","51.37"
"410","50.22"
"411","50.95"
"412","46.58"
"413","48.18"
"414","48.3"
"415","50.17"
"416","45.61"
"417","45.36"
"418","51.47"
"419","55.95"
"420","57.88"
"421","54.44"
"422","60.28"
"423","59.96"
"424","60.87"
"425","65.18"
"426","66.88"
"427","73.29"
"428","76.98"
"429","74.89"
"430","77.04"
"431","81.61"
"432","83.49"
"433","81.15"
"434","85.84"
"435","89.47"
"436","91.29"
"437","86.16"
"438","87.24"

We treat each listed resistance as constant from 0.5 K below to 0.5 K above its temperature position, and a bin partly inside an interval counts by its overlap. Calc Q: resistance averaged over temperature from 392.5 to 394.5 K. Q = 85.9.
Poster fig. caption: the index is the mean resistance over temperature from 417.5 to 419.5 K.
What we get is 53.7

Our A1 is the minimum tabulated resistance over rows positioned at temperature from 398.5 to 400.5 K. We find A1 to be 65.89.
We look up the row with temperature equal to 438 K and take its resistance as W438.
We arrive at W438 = 87.24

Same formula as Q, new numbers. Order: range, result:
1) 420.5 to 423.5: 58.2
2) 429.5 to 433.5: 80.8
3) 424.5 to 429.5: 71.4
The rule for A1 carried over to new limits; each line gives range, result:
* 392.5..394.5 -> 85.64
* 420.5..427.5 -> 54.44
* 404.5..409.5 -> 51.37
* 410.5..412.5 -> 46.58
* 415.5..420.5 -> 45.36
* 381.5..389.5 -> 89.91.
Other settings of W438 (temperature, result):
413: 48.18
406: 54.12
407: 51.68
